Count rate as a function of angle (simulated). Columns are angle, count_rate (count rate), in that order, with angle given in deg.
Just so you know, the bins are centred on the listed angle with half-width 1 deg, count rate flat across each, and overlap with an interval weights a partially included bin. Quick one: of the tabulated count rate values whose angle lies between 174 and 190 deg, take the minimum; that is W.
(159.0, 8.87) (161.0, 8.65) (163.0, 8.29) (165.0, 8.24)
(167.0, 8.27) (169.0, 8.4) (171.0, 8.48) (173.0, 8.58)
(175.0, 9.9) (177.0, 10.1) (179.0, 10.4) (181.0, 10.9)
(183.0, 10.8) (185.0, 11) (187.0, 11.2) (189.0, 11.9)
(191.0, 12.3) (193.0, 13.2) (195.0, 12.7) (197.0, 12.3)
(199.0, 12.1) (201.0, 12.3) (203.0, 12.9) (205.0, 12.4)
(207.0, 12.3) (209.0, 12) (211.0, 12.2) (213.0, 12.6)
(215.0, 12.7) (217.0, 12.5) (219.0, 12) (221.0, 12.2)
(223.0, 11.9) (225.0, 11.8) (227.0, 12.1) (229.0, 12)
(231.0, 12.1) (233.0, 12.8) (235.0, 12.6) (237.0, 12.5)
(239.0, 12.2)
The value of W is 9.9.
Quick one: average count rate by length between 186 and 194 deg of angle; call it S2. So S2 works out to 12.2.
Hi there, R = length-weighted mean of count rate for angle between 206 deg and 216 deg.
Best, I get 12.4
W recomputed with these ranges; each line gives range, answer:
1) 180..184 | 10.8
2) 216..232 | 11.8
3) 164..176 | 8.24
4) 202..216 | 12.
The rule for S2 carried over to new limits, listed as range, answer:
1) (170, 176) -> 8.99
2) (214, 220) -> 12.4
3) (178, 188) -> 10.9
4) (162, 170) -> 8.3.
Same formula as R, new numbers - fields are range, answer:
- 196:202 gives 12.2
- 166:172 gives 8.38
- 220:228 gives 12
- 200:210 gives 12.4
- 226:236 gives 12.3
